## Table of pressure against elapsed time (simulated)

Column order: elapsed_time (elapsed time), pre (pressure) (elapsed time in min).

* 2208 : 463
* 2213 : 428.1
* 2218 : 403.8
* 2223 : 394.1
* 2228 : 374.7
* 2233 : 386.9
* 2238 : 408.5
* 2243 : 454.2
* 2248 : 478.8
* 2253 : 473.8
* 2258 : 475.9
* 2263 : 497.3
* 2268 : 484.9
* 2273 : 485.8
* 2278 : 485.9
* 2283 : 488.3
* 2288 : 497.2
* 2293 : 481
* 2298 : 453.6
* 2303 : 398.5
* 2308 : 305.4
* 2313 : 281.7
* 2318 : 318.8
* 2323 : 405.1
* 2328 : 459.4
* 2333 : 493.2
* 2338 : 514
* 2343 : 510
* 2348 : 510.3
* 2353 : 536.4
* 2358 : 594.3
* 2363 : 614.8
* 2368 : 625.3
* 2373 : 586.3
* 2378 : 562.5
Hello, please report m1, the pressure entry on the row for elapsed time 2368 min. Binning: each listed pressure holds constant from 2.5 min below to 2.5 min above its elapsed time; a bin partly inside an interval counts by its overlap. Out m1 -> 625.3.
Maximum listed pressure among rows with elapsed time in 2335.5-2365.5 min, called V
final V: 614.8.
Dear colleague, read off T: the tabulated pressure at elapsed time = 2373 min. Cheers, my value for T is 586.3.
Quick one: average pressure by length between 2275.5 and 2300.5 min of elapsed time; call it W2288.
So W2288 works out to 481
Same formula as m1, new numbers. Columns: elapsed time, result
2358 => 594.3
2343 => 510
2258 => 475.9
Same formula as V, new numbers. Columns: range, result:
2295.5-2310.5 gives 453.6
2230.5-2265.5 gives 497.3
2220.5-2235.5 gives 394.1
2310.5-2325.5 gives 405.1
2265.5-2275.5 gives 485.8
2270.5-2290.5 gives 497.2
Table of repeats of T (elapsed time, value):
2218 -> 403.8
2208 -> 463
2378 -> 562.5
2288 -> 497.2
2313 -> 281.7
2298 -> 453.6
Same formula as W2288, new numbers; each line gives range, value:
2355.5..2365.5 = 605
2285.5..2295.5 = 489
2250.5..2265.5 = 482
